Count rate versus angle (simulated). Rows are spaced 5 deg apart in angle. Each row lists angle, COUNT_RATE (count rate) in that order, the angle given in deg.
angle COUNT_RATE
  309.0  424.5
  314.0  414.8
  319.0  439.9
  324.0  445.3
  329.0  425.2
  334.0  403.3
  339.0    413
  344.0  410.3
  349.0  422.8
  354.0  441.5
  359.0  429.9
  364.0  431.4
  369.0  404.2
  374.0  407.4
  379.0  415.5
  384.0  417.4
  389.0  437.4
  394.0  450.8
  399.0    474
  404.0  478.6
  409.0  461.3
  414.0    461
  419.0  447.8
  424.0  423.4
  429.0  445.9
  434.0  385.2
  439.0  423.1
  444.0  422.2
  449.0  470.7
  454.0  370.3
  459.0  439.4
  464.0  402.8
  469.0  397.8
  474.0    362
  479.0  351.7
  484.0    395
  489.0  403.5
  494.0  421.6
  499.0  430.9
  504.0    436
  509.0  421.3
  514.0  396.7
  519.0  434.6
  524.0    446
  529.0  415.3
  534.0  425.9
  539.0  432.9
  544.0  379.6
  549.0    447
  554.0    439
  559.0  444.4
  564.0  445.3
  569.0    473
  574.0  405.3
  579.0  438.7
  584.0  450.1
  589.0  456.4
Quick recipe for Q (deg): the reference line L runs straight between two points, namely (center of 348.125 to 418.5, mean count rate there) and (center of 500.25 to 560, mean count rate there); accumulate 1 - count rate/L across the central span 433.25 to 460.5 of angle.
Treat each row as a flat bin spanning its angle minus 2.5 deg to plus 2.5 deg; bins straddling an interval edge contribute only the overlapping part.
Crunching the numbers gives 0.8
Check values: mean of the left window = 439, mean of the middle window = 420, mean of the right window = 426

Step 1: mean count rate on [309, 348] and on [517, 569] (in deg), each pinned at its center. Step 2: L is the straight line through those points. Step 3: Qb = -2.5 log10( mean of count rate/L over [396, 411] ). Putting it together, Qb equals -0.109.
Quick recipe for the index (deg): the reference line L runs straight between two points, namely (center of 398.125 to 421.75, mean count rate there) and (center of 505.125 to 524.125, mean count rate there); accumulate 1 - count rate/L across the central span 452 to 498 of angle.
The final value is 4.5 deg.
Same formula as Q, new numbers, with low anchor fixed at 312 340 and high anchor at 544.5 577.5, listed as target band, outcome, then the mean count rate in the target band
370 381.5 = 0.5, 411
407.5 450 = -0.6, 436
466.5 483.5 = 2.3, 373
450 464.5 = 0.7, 411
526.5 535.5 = 0.3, 420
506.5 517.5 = 0.6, 411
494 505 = 0.1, 430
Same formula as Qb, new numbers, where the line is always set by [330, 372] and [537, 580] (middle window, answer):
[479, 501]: 0.06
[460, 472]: 0.06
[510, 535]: 0.02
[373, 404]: -0.04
